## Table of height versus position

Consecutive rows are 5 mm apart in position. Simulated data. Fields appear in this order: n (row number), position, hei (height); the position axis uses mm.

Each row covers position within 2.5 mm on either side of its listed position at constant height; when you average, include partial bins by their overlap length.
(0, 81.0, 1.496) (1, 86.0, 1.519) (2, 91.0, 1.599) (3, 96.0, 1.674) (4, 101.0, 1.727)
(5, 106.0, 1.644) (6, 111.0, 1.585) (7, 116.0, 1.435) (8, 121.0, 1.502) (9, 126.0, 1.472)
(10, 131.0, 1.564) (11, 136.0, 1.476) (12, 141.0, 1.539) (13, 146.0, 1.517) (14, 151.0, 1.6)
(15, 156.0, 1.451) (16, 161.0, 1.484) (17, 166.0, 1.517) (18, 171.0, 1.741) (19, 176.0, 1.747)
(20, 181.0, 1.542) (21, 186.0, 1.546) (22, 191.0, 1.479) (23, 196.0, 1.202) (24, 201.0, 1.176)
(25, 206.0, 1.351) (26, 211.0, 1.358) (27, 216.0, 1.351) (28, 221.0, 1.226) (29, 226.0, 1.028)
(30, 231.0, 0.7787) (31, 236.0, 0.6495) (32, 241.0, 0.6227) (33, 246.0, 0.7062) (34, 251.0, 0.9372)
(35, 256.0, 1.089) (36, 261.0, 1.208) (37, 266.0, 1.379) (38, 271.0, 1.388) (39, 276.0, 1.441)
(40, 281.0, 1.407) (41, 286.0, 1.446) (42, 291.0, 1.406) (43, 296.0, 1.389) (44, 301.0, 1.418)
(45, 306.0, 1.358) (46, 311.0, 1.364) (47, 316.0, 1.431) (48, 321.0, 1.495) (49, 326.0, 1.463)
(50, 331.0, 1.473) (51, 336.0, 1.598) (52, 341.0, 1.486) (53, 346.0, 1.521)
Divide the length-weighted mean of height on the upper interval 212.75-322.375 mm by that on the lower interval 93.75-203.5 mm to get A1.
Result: 0.8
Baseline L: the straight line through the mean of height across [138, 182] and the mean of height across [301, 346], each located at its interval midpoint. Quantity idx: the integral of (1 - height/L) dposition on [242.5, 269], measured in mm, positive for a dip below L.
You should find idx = 7.9 mm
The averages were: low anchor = 1.57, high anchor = 1.46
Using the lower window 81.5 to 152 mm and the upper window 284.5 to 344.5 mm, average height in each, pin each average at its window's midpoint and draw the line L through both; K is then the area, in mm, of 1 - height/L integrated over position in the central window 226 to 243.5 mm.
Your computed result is 8.9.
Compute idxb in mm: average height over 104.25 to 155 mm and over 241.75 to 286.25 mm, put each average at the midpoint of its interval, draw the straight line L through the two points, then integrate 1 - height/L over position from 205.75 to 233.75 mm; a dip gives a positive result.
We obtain 3.0 mm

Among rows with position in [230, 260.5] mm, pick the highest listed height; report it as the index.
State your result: 1.089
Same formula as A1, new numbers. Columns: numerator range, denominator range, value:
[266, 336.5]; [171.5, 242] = 1.15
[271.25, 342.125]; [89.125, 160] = 0.93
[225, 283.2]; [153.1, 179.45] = 0.66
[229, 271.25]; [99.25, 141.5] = 0.62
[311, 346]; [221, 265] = 1.62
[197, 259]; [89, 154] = 0.66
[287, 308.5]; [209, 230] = 1.16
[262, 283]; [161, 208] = 0.94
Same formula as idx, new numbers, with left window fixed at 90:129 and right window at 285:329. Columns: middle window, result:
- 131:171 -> 0.4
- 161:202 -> 0.4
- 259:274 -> 1.2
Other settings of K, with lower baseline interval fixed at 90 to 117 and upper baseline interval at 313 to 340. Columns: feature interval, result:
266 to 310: 3.2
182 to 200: 1.9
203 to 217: 1.9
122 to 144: 1.3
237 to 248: 6.3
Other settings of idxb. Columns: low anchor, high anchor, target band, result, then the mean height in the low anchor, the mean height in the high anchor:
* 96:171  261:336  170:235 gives 7.5 mm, 1.55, 1.42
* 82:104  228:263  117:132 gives -0.4 mm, 1.62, 0.853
